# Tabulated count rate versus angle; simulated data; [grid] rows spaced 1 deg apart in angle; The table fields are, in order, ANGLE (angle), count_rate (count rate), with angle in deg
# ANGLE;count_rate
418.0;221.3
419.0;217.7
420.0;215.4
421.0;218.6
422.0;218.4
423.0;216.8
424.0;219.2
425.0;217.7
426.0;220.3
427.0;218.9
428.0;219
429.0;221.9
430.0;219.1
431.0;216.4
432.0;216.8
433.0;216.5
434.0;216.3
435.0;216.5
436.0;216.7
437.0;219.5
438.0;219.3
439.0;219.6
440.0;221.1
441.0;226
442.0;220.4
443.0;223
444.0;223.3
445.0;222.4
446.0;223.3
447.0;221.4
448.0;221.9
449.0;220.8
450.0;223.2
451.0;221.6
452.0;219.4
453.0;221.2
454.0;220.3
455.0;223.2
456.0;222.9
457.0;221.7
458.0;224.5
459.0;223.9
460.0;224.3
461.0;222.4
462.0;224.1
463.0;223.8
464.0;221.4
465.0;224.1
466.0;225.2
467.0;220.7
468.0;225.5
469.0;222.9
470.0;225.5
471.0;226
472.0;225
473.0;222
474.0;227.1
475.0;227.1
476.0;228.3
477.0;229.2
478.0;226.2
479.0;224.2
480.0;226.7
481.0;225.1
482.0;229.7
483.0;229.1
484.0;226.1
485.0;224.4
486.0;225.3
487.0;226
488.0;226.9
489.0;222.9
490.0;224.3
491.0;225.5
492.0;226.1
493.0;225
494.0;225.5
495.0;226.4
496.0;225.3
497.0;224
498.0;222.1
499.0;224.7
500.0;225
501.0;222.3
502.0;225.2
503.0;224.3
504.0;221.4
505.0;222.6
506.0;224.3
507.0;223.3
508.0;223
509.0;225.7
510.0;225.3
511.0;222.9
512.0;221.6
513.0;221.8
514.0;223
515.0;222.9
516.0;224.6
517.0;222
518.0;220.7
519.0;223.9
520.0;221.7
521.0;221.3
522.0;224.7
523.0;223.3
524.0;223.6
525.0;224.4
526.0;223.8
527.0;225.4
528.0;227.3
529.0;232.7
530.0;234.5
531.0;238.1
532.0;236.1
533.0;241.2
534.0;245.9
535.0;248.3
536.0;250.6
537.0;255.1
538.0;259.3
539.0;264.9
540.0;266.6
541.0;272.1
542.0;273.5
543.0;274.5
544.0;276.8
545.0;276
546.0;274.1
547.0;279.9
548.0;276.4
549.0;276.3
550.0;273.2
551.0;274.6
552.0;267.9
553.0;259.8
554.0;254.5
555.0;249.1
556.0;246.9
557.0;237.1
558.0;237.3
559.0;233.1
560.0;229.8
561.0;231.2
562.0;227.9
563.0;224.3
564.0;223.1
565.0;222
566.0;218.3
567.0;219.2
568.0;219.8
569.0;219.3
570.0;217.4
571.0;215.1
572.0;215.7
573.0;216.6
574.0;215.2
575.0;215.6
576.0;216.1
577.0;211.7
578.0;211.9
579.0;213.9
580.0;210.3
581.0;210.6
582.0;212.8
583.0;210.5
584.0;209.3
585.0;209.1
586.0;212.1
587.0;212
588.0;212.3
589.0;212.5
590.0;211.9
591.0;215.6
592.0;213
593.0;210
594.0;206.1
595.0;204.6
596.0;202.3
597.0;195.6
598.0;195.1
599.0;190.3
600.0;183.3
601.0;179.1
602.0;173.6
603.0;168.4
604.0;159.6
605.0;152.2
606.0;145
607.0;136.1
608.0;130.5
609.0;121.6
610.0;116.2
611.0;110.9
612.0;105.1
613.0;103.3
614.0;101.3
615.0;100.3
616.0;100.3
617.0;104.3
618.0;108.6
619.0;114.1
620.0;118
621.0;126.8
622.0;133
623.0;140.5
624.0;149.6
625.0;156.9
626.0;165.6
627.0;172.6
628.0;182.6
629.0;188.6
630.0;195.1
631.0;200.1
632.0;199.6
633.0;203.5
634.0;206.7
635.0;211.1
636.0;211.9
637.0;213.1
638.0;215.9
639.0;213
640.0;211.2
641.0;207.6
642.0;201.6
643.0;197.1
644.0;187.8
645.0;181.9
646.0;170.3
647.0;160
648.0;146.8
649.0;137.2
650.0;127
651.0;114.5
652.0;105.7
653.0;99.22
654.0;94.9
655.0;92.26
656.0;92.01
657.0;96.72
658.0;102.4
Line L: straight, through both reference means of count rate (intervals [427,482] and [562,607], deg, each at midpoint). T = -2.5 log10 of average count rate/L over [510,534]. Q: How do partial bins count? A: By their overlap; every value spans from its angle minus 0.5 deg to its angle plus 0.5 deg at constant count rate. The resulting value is -0.07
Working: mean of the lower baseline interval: 222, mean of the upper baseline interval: 204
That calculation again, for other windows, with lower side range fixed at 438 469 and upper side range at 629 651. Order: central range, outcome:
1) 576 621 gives 0.15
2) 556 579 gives -0.10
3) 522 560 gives -0.21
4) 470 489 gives -0.04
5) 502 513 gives -0.05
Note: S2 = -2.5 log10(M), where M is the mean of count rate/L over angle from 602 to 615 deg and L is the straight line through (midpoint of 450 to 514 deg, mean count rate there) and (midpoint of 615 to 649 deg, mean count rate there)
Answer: 0.35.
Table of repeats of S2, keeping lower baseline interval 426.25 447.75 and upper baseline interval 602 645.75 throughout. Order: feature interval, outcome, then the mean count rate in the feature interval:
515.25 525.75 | -0.156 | 223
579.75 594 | -0.225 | 211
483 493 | -0.111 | 225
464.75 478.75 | -0.083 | 225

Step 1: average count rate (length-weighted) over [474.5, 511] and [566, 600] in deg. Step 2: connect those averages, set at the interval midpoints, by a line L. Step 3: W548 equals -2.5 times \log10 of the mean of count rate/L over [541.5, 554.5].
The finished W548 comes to -0.25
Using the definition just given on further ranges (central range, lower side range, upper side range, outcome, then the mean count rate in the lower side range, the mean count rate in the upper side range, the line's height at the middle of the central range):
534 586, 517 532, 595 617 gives -0.239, 226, 147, 192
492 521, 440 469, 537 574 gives 0.055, 223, 247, 235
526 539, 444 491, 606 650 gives -0.217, 224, 159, 198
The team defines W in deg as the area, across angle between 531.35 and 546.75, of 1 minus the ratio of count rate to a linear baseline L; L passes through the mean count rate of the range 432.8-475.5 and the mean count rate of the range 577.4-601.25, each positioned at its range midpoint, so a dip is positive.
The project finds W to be -3.54 deg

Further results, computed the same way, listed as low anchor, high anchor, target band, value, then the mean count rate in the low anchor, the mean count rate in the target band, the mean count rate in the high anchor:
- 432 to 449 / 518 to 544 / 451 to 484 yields 0.3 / 220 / 224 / 242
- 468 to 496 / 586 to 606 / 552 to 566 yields -2.2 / 226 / 237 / 194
